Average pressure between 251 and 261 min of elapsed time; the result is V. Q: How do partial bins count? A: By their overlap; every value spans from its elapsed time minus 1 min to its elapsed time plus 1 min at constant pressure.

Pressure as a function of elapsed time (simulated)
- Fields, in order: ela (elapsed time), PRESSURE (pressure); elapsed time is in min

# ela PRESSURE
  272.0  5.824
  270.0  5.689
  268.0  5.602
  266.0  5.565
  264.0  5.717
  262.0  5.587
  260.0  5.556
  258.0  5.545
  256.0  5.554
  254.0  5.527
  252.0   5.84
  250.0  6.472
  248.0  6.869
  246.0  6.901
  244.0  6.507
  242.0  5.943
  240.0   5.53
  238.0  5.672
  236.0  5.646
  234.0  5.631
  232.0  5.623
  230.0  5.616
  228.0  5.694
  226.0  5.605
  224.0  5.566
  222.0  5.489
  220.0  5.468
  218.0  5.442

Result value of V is 5.6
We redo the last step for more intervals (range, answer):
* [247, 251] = 6.67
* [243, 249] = 6.76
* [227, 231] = 5.65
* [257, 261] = 5.55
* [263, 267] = 5.64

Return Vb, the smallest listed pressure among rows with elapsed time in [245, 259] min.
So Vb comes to 5.527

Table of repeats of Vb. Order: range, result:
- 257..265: 5.545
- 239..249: 5.53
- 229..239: 5.616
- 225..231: 5.605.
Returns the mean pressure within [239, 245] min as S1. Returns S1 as 5.99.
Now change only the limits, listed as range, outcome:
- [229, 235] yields 5.62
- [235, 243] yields 5.7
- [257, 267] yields 5.59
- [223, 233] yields 5.62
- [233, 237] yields 5.64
